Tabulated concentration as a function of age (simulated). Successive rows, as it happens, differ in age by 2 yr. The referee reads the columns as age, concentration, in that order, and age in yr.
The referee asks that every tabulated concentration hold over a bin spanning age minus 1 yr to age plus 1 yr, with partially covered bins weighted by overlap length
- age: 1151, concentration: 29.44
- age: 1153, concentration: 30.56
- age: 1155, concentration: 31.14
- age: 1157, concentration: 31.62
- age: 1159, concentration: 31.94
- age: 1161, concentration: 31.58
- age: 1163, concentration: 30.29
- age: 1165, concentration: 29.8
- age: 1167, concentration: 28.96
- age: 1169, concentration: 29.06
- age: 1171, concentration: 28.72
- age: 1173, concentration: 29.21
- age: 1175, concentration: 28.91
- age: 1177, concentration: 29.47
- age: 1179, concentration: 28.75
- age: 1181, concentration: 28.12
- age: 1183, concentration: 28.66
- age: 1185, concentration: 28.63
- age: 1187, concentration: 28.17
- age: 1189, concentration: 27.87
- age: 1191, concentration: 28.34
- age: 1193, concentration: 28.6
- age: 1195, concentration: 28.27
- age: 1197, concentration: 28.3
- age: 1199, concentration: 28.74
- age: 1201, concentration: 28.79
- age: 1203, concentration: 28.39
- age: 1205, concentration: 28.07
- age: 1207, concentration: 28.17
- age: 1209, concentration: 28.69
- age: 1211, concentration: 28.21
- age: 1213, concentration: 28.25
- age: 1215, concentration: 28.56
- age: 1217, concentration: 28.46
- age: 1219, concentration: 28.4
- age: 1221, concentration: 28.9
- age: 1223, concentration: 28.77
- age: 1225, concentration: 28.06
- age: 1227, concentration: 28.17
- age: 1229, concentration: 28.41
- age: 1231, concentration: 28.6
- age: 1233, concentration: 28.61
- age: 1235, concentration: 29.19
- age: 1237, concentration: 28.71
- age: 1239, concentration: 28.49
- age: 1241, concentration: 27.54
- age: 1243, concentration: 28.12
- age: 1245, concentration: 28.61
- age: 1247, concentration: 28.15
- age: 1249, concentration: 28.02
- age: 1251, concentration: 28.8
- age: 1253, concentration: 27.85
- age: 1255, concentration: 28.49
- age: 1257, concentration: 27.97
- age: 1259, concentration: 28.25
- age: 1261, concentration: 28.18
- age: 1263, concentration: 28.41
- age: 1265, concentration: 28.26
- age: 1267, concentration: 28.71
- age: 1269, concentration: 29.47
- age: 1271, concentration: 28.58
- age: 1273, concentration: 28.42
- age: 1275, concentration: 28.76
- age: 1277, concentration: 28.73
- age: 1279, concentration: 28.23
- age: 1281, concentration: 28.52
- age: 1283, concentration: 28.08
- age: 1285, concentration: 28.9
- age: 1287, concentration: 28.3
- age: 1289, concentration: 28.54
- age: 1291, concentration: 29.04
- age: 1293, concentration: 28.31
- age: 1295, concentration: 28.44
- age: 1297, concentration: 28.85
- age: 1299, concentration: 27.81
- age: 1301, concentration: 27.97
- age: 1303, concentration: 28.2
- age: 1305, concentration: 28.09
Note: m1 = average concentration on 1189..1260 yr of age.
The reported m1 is 28.4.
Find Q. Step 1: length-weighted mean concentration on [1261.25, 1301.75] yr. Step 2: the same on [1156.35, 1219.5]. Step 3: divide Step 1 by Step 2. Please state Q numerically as 1.0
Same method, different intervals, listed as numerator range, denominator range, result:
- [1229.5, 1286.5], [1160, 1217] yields 0.99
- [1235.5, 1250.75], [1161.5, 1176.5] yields 0.96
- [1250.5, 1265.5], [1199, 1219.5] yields 0.99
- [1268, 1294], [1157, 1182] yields 0.96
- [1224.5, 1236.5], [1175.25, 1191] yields 1.00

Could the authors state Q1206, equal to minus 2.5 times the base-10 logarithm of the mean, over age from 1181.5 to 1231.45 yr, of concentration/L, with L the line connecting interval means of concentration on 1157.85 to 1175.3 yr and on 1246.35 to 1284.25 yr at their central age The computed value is 0.03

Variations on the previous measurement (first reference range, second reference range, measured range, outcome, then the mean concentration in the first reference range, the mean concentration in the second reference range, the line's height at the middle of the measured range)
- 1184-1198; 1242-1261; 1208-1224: -0.01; 28.3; 28.2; 28.3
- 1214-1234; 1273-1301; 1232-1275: 0.00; 28.5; 28.5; 28.5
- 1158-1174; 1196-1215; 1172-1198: 0.02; 29.9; 28.4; 29.2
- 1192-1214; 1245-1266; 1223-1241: -0.01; 28.4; 28.3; 28.3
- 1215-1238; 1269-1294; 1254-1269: 0.01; 28.6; 28.6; 28.6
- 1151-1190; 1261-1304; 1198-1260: 0.02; 29.5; 28.5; 29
